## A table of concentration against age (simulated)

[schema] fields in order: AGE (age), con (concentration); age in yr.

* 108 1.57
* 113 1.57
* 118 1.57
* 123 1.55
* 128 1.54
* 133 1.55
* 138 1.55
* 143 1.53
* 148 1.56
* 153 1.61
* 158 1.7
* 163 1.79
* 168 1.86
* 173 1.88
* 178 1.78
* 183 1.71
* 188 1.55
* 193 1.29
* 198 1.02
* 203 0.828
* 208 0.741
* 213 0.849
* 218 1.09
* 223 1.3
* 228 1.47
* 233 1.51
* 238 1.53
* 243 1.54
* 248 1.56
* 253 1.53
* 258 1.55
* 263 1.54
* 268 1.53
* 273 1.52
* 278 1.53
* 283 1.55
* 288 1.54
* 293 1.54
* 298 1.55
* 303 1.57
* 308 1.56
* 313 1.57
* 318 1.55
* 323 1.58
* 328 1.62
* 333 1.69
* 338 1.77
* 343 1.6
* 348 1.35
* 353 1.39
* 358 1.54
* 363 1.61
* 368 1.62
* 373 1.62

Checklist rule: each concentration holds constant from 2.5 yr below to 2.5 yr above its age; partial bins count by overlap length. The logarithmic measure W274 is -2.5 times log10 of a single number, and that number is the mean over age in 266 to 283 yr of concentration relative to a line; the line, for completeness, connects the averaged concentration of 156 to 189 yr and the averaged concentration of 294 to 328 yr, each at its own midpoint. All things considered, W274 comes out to 0.061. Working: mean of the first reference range 1.76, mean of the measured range 1.53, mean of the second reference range 1.57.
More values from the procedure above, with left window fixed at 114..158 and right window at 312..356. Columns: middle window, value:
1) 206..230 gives 0.39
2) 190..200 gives 0.31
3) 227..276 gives 0.03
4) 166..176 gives -0.19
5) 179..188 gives -0.07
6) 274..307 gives 0.02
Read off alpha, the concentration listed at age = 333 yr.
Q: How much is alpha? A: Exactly 1.69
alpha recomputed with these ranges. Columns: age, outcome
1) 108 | 1.57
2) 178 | 1.78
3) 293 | 1.54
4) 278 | 1.53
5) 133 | 1.55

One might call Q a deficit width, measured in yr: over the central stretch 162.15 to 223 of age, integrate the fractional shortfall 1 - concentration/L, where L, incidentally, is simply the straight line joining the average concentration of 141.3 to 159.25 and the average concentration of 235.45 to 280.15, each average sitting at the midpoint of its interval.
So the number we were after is 8.6 yr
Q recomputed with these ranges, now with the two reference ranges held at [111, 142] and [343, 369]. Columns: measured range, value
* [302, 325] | -0.8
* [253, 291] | -0.4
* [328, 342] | -1.7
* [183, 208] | 5.8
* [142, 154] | -0.1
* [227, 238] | 0.2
